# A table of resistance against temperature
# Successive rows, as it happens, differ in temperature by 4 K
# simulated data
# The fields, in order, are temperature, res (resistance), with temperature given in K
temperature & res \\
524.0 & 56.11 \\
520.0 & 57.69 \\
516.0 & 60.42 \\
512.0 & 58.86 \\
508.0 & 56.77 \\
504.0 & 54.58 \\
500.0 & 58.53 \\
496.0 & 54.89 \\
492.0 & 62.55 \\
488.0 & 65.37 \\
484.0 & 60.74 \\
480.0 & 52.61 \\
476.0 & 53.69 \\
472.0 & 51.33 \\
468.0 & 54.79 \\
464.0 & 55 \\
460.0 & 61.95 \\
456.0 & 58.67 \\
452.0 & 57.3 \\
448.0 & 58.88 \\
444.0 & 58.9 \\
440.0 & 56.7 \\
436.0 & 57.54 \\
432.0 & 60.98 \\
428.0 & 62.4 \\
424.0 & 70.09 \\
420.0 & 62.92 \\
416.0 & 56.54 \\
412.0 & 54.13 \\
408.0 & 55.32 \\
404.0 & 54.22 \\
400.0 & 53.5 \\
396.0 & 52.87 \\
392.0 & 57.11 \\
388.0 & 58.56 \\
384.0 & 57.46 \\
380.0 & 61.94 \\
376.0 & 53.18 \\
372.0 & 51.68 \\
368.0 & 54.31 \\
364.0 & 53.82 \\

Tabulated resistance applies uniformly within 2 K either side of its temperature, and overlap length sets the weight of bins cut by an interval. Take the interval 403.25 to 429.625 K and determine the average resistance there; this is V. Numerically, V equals 59.6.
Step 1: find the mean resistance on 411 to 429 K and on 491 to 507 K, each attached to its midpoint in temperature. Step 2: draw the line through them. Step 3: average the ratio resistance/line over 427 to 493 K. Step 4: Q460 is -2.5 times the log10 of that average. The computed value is 0.024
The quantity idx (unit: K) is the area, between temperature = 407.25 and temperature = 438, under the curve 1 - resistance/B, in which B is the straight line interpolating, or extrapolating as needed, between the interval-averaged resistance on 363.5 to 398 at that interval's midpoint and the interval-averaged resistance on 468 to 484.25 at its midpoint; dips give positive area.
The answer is -2.9 K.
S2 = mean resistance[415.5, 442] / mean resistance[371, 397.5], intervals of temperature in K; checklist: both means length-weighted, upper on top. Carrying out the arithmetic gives 1.1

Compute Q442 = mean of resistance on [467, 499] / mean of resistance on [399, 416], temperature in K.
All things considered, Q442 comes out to 1.0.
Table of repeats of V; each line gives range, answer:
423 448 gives 60.6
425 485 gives 57.6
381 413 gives 55.6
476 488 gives 57.6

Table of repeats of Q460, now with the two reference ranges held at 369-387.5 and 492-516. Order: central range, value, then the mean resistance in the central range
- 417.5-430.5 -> -0.143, 64.6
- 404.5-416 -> 0.030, 55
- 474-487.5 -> 0.010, 56.8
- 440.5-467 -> -0.023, 58.2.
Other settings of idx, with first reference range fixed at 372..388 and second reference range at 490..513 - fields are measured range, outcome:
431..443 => -0.2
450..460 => -0.2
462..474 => 0.8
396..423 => 0.3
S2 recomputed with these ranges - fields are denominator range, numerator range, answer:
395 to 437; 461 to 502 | 0.98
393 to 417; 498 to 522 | 1.06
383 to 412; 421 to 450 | 1.10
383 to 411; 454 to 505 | 1.03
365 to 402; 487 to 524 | 1.05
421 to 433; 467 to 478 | 0.82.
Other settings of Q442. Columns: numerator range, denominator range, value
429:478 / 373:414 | 1.03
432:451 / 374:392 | 1.01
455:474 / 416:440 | 0.91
